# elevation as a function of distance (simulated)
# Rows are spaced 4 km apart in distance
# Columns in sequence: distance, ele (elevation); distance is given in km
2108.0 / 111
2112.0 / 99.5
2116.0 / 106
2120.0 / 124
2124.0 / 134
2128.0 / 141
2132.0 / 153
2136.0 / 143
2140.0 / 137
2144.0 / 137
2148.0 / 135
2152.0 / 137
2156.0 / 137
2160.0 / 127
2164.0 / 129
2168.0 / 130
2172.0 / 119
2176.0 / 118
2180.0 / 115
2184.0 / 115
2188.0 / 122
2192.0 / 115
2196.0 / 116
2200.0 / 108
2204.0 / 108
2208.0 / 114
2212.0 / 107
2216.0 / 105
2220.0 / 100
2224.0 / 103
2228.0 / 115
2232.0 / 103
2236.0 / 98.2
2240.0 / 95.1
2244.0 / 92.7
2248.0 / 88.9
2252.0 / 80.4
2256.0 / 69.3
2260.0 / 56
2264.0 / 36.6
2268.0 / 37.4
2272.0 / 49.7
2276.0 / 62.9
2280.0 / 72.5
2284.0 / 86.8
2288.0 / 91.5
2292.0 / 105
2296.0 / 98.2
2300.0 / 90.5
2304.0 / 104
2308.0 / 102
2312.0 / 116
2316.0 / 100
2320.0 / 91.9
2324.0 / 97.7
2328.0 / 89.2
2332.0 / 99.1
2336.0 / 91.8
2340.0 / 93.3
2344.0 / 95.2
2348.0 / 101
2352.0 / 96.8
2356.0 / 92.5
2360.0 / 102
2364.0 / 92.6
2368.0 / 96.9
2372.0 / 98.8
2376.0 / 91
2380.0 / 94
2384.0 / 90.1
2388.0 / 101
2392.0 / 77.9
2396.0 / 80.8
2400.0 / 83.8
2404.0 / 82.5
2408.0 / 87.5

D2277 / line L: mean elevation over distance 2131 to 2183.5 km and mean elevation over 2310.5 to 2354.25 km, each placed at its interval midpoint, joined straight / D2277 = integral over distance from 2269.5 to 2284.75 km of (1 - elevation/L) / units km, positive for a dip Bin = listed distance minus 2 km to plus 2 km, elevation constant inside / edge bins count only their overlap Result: 6.0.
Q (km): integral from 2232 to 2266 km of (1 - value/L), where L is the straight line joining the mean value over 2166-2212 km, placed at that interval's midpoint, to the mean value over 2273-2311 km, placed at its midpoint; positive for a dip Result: 7.6 km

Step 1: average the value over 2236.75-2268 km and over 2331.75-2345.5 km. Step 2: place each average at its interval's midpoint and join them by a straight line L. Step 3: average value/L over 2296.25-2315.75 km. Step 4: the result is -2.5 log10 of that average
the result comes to -0.19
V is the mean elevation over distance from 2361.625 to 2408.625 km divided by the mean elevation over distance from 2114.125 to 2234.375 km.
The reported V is 0.74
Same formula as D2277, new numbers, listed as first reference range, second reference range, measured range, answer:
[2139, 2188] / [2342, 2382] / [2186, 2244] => 5.9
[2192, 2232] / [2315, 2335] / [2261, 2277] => 8.7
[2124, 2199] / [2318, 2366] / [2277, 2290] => 3.0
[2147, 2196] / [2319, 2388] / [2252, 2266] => 6.7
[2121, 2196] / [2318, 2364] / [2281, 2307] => 2.2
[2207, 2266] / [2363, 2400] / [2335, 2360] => -1.3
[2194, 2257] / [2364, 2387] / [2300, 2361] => -1.0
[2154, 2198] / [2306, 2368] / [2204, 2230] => 1.9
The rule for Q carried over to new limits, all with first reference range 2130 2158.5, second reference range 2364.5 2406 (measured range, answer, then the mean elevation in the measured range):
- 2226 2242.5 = 2.53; 103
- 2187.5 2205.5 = 2.18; 113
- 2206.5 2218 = 1.57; 108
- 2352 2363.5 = -0.13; 96.6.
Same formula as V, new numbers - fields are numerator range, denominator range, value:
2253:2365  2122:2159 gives 0.62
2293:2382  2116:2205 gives 0.76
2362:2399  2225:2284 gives 1.19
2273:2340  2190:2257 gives 0.92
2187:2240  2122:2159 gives 0.78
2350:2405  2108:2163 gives 0.70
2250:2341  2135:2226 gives 0.69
